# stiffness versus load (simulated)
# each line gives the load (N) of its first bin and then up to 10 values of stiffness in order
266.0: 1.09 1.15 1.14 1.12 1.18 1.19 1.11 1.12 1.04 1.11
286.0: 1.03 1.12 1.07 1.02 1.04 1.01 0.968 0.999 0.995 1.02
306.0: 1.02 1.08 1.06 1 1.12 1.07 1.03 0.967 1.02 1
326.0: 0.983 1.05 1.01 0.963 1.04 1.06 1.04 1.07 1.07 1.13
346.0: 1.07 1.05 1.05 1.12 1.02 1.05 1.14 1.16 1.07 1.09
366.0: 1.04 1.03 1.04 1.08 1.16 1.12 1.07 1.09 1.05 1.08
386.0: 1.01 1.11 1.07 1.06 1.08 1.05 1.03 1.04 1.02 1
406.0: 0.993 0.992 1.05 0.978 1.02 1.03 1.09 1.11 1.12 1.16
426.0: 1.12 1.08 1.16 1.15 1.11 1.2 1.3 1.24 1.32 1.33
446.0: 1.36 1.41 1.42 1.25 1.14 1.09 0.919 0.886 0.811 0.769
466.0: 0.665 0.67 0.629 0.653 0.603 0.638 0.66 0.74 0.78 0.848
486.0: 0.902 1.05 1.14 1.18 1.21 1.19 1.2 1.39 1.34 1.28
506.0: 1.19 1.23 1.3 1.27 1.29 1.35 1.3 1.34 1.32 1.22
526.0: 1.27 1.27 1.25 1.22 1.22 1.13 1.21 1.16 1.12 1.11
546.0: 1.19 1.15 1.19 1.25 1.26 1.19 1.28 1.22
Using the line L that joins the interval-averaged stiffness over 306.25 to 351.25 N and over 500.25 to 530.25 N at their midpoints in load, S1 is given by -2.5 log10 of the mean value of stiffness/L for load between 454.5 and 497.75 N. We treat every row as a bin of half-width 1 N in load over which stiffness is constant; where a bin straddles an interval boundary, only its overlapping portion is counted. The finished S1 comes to 0.38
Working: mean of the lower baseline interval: 1.04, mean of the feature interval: 0.868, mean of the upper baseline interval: 1.28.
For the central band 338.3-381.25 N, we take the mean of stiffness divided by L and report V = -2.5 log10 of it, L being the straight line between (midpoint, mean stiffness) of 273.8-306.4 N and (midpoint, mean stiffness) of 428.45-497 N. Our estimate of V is -0.04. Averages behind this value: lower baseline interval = 1.06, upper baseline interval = 1.01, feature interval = 1.08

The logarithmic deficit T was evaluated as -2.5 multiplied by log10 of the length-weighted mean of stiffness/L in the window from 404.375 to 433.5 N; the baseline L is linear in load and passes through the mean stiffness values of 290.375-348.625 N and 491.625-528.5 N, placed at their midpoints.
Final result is 0.08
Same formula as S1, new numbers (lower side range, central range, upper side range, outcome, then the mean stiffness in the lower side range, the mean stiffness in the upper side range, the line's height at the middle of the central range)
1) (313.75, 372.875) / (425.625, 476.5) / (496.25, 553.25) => 0.12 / 1.05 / 1.24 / 1.16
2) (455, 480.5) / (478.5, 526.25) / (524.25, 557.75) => -0.21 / 0.749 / 1.2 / 0.963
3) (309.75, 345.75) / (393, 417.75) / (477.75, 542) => 0.07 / 1.04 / 1.18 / 1.1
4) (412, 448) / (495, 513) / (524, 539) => -0.05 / 1.17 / 1.22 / 1.21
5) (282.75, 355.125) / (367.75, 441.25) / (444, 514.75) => -0.05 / 1.04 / 1.03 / 1.04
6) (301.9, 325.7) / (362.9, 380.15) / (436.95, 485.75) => -0.08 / 1.03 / 0.963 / 1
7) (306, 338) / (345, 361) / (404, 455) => -0.01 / 1.03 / 1.16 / 1.07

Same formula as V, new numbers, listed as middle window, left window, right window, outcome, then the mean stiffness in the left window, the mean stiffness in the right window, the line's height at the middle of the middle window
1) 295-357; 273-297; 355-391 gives 0.05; 1.09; 1.08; 1.08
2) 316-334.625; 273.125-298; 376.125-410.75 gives 0.06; 1.08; 1.05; 1.07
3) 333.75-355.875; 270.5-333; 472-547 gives 0.00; 1.05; 1.13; 1.07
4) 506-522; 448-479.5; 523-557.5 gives -0.19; 0.869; 1.2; 1.09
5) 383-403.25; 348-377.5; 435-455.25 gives 0.10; 1.08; 1.29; 1.16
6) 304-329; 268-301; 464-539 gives 0.05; 1.08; 1.08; 1.08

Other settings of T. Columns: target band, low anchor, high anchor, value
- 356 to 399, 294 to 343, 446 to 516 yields -0.05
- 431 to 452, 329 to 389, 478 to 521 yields -0.15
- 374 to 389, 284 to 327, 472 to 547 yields -0.01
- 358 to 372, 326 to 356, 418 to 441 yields 0.00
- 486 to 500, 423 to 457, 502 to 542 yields 0.08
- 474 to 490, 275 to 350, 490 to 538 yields 0.45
